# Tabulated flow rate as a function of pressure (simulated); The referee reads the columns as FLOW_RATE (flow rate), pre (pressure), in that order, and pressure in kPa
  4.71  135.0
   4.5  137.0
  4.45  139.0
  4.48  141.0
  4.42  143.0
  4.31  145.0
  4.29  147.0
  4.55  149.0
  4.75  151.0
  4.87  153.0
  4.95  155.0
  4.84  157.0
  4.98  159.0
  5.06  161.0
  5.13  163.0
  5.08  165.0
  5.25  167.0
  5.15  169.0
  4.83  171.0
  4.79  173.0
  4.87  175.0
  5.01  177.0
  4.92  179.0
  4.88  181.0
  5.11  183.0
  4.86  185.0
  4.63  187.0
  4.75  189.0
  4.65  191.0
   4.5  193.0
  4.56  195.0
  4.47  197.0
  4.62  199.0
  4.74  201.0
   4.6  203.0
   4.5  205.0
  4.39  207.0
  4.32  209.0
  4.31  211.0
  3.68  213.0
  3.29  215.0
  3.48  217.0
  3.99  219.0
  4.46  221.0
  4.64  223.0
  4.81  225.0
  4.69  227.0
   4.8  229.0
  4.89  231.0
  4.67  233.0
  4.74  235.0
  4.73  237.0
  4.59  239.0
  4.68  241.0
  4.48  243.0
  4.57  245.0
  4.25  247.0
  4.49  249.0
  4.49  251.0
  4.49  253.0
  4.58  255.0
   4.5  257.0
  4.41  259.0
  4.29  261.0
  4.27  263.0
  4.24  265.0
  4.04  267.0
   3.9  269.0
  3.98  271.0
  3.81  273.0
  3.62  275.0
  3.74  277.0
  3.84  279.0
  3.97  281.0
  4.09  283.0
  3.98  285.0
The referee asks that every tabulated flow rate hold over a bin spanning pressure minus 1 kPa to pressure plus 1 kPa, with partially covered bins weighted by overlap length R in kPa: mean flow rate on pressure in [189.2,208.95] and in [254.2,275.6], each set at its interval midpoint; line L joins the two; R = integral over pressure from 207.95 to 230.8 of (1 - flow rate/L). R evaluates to 0.9 kPa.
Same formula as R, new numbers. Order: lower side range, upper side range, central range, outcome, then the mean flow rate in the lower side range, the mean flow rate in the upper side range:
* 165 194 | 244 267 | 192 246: 2.0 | 4.88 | 4.4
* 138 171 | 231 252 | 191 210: 0.6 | 4.79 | 4.58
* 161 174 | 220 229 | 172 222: 3.7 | 5.04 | 4.67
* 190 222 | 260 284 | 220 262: -4.7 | 4.29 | 3.98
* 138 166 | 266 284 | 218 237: -1.9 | 4.73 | 3.89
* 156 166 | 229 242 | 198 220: 3.0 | 5.02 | 4.72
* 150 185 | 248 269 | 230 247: -0.6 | 4.97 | 4.36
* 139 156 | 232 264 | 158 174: -1.7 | 4.57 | 4.51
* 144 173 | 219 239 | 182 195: 0.1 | 4.86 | 4.67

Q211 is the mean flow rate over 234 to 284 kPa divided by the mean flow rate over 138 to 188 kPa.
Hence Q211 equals 0.9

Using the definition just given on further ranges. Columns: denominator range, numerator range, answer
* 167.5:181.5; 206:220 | 0.79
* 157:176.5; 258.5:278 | 0.80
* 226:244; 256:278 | 0.87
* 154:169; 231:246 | 0.92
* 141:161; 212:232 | 0.91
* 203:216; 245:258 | 1.09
